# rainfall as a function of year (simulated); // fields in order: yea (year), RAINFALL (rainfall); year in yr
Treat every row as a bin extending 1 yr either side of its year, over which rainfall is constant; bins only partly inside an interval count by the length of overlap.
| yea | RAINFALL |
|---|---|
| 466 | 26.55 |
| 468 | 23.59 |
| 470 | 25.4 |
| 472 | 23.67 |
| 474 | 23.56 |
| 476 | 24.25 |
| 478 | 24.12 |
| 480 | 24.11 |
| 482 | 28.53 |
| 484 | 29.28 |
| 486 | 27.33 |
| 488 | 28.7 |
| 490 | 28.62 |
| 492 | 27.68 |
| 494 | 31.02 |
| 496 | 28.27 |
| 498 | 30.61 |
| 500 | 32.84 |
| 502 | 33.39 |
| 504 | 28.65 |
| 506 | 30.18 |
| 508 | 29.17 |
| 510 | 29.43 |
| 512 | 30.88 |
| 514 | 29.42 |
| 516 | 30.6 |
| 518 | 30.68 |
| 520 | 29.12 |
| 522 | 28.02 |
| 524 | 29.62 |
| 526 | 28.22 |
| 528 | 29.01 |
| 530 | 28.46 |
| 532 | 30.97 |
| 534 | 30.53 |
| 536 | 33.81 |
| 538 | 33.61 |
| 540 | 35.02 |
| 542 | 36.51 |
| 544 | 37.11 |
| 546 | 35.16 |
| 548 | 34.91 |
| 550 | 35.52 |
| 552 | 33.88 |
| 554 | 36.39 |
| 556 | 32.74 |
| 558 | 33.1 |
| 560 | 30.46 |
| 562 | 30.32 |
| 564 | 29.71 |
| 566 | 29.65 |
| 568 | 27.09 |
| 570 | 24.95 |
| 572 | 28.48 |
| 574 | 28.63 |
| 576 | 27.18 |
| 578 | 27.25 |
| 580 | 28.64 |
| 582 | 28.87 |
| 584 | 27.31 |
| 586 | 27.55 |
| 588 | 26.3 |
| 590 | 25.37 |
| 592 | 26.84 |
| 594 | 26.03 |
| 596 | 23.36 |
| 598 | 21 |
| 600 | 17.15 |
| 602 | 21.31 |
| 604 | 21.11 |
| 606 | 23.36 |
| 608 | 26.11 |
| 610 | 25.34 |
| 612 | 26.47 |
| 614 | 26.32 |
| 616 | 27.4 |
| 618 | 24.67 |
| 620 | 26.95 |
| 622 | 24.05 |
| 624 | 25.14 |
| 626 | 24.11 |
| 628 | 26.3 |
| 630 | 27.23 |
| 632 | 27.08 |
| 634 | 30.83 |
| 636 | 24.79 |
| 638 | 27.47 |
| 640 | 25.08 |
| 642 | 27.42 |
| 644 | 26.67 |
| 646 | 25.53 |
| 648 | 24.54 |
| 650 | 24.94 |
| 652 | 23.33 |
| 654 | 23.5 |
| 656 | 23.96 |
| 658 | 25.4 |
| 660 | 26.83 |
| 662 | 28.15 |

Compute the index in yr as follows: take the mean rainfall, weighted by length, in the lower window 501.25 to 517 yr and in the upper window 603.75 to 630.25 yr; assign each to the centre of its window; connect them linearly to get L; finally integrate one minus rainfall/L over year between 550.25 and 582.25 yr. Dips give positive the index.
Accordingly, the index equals -2.7 yr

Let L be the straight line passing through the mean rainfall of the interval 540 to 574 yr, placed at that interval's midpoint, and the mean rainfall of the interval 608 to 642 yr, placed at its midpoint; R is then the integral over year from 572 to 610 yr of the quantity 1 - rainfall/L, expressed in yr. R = 5.2 yr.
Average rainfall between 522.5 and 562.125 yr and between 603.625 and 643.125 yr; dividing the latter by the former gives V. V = 0.79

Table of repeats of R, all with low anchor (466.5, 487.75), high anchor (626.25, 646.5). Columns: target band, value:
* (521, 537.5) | -2.5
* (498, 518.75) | -3.8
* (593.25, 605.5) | 2.2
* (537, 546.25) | -3.4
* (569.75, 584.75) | -0.9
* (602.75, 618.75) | 0.9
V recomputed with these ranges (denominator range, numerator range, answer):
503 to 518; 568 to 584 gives 0.93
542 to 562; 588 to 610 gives 0.68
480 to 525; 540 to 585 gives 1.06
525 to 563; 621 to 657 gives 0.78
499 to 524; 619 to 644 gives 0.87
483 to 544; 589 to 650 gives 0.83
